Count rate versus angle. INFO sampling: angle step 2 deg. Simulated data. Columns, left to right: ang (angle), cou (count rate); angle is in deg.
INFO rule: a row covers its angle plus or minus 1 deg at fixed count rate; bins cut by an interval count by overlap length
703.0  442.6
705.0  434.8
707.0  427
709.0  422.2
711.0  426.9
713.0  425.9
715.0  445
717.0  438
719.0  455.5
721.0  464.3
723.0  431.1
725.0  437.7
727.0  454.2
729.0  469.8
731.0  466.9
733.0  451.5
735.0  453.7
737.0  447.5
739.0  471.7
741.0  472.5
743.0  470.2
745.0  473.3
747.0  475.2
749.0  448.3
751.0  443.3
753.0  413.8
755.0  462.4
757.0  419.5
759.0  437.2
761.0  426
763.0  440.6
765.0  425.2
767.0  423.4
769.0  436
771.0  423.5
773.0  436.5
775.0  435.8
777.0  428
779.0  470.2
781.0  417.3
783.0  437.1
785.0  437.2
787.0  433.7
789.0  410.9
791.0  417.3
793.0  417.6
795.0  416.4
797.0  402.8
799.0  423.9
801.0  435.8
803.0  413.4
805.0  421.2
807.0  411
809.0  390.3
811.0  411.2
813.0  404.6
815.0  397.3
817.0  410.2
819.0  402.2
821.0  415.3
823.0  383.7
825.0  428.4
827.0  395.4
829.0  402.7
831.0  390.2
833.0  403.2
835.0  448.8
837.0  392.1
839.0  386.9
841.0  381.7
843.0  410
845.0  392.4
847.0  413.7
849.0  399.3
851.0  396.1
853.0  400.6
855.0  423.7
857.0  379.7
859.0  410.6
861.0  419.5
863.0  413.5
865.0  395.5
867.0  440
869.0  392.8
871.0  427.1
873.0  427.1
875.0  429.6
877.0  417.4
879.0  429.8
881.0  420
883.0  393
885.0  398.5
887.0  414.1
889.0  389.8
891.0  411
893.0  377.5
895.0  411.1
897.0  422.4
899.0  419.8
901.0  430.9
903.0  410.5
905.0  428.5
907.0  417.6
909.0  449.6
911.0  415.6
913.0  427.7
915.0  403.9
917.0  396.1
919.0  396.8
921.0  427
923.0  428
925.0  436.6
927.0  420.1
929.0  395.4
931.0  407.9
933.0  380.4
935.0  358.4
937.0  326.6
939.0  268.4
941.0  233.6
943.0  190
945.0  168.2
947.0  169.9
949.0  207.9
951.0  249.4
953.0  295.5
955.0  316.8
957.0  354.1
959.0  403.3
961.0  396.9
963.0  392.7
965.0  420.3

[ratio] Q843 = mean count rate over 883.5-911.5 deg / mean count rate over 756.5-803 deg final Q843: 0.97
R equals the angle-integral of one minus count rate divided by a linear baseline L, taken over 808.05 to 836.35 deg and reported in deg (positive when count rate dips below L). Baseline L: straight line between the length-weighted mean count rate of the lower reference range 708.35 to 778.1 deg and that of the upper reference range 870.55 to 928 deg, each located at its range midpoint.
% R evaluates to 1.61 deg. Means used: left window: 445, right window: 416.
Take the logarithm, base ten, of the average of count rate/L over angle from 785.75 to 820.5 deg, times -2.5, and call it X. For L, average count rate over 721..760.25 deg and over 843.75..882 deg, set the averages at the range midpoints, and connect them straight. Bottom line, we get 0.05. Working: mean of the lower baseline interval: 453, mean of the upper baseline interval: 412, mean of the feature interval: 413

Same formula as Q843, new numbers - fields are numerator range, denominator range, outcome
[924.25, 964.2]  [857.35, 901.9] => 0.77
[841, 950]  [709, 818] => 0.89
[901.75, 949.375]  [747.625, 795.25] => 0.83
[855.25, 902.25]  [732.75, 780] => 0.93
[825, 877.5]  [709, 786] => 0.92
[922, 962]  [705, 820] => 0.74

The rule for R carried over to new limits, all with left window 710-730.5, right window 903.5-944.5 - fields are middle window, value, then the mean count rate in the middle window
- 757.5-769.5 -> 0.0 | 431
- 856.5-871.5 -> -0.5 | 410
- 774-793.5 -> -0.3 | 431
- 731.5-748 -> -1.0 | 465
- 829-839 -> 0.1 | 406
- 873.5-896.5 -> -1.1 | 409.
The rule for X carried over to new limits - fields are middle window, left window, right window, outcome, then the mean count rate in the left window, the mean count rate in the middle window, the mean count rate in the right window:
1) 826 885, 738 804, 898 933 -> 0.04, 436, 408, 417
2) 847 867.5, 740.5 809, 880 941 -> 0.01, 433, 407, 400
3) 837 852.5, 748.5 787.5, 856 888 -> 0.06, 435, 397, 413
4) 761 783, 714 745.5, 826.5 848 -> 0.00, 456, 433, 402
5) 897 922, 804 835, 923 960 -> -0.23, 406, 419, 313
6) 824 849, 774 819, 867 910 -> 0.04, 420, 404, 416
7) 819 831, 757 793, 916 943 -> 0.02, 431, 404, 368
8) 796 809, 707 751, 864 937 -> 0.05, 452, 416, 411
